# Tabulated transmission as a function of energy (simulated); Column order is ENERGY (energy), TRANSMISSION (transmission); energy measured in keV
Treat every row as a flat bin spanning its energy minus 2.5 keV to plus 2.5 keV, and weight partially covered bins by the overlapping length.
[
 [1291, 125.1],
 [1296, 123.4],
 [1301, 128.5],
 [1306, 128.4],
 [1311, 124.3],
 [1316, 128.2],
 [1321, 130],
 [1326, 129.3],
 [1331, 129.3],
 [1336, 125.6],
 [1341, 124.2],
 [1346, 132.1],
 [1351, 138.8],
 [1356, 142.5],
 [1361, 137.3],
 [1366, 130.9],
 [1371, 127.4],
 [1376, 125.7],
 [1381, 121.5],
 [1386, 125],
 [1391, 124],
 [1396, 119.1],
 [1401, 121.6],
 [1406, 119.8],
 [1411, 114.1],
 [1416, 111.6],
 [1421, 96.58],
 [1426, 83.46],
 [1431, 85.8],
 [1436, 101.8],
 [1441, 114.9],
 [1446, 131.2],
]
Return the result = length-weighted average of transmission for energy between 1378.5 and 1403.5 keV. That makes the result 122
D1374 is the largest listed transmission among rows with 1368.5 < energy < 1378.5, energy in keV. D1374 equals 127.4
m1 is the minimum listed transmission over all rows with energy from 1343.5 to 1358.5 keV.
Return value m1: 132.1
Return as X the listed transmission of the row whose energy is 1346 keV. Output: 132.1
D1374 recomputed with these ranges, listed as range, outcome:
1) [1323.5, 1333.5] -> 129.3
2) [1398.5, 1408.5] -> 121.6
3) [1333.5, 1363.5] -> 142.5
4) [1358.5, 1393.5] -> 137.3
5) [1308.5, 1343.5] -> 130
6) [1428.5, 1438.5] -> 101.8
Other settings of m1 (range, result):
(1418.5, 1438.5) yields 83.46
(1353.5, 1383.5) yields 121.5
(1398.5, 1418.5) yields 111.6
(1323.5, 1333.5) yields 129.3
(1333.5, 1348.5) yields 124.2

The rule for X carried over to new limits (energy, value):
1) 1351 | 138.8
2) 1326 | 129.3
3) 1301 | 128.5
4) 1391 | 124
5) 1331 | 129.3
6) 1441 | 114.9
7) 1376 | 125.7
